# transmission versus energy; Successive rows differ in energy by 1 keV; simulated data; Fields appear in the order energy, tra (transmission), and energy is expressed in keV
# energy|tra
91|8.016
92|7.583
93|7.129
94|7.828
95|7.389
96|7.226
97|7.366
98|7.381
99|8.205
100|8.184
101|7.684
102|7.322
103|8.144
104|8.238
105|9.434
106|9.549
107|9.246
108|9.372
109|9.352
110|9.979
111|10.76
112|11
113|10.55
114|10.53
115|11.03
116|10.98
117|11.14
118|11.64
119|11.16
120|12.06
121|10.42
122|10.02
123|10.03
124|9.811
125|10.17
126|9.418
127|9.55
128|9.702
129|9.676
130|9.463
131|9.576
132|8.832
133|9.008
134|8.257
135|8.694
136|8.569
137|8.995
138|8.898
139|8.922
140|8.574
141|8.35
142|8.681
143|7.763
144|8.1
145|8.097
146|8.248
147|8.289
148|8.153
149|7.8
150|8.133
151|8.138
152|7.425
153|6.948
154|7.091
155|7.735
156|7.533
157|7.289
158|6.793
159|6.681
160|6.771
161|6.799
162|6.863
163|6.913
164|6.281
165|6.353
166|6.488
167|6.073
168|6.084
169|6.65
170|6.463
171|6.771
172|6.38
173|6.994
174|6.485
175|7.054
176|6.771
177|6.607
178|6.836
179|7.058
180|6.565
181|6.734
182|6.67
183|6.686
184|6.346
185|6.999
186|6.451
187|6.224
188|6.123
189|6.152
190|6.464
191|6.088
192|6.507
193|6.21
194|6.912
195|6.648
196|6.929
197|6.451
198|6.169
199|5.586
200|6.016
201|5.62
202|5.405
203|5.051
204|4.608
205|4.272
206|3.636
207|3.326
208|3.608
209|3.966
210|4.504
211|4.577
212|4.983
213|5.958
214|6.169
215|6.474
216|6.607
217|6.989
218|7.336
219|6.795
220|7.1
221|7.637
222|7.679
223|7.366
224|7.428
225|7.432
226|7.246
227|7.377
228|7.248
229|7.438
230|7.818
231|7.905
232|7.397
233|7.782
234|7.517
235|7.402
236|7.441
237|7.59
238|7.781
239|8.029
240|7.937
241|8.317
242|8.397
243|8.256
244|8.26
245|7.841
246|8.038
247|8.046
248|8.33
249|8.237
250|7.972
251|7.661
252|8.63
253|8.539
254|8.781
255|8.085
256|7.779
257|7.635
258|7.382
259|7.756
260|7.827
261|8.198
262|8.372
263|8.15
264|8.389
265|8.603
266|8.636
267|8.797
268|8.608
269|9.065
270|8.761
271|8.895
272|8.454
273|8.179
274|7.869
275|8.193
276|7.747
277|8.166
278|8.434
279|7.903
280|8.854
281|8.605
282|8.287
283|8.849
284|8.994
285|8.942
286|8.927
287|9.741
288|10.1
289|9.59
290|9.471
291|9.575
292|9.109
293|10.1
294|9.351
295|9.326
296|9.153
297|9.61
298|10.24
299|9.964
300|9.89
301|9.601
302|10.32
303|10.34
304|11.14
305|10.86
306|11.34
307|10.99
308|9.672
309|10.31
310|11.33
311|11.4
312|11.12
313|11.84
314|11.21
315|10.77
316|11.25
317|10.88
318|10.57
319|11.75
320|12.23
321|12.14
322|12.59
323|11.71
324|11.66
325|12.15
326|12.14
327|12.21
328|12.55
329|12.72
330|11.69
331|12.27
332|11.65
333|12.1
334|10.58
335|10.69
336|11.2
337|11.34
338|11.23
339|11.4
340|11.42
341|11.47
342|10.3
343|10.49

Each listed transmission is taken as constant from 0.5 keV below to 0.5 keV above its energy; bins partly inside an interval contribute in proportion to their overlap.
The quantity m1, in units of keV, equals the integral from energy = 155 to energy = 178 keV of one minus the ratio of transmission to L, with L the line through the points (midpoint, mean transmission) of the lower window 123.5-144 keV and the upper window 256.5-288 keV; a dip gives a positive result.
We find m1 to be 5.6 keV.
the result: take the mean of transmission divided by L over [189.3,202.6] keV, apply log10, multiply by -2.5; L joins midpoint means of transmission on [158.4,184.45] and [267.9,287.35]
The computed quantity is 0.14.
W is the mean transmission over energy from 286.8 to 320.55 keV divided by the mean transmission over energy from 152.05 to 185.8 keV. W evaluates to 1.5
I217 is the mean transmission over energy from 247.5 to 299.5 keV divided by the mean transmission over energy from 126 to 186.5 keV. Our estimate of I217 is 1.15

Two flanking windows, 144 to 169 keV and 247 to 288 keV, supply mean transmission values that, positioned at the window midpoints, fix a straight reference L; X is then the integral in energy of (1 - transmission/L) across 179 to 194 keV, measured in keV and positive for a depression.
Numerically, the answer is 2.1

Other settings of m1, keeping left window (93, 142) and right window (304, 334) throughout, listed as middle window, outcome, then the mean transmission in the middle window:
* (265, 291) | 5.5 keV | 8.74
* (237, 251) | 3.4 keV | 8.08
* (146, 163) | 4.0 keV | 7.41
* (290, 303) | 1.8 keV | 9.7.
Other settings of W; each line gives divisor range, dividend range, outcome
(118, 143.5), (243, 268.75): 0.87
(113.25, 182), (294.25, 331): 1.35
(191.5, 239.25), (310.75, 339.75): 1.81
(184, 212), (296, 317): 1.91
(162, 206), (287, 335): 1.73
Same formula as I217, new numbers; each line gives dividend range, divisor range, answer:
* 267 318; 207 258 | 1.32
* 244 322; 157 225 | 1.49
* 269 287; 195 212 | 1.69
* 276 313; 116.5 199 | 1.25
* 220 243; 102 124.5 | 0.75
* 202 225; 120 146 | 0.63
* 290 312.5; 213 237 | 1.40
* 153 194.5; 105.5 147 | 0.69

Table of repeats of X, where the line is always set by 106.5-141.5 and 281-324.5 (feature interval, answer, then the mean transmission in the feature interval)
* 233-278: 9.11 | 8.15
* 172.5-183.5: 3.54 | 6.77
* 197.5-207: 4.72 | 5.06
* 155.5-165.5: 3.12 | 6.83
